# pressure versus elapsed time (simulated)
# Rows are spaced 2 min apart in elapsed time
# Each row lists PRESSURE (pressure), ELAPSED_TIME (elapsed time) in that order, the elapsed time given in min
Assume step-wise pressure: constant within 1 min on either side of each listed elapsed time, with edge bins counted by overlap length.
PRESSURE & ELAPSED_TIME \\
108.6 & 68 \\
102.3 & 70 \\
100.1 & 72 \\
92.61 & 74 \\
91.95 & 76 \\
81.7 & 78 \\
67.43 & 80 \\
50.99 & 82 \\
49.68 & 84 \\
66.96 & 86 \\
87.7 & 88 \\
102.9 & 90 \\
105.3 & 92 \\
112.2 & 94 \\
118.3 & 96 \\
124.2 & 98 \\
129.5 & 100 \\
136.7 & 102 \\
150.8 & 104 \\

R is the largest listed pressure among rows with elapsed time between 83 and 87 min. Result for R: 66.96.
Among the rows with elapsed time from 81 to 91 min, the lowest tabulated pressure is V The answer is 49.68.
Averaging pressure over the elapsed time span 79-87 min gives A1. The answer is 58.8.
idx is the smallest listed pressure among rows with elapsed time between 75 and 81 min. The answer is 67.43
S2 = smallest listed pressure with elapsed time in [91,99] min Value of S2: 105.3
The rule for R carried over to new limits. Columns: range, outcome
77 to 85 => 81.7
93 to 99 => 124.2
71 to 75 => 100.1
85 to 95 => 112.2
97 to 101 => 129.5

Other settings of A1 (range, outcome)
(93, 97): 115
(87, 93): 98.6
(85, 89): 77.3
